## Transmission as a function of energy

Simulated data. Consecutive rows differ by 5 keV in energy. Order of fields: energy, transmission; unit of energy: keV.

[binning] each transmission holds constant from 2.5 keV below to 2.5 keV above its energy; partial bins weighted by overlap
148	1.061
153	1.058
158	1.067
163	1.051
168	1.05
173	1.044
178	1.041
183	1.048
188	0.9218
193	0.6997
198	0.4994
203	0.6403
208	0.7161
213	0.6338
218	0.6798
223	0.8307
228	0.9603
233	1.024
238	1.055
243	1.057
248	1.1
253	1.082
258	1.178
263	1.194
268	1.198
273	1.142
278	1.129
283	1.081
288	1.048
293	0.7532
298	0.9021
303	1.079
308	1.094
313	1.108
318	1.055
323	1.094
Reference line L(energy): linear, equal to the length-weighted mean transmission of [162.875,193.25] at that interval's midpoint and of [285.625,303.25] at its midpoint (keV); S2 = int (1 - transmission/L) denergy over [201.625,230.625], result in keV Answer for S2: 6.7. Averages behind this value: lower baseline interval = 0.994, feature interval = 0.749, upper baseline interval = 0.928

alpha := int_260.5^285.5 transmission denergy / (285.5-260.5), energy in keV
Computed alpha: 1.15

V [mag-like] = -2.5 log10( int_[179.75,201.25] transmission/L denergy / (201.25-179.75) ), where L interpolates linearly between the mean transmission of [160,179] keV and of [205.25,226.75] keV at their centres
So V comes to 0.15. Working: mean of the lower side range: 1.05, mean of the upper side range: 0.728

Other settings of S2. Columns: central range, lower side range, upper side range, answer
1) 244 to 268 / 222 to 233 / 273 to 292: -3.26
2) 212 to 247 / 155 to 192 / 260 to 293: 5.09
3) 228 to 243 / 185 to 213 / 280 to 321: -4.01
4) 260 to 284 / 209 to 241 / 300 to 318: -4.14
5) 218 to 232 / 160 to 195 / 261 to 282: 2.65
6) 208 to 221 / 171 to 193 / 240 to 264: 4.58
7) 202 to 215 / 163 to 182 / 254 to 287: 4.99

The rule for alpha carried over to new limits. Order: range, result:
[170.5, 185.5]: 1.04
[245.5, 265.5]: 1.14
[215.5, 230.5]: 0.824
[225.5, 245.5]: 1.02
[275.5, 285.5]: 1.1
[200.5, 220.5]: 0.667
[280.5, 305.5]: 0.973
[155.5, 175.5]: 1.05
